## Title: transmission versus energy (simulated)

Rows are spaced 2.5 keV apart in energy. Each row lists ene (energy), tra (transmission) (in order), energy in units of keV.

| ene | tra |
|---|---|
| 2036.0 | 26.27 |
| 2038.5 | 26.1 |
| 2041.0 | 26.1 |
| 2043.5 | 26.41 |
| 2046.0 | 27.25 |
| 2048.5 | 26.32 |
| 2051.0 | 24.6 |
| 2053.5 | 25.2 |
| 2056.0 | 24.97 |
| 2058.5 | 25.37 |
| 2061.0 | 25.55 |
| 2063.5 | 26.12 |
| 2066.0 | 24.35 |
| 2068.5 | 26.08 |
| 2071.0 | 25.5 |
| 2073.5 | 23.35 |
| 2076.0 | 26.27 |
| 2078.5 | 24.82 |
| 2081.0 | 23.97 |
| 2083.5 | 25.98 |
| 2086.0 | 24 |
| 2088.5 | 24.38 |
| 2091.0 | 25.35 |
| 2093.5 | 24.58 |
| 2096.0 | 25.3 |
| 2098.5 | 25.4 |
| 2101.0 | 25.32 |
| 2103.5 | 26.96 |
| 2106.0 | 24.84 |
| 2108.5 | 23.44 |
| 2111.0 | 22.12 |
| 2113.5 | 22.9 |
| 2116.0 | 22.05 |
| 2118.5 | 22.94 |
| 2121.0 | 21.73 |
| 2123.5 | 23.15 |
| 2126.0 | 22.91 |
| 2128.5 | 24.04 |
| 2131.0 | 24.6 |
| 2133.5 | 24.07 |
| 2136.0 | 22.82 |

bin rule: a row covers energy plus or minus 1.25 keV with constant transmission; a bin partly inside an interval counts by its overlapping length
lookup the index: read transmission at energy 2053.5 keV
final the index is 25.2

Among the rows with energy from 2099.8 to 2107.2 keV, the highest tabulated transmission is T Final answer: 26.96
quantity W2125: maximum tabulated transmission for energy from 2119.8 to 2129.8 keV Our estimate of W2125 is 24.04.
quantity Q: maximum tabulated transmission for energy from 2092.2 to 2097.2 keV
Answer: 25.3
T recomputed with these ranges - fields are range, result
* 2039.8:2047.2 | 27.25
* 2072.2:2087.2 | 26.27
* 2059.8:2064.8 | 26.12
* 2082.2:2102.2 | 25.98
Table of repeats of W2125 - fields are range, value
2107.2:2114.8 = 23.44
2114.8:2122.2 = 22.94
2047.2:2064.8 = 26.32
